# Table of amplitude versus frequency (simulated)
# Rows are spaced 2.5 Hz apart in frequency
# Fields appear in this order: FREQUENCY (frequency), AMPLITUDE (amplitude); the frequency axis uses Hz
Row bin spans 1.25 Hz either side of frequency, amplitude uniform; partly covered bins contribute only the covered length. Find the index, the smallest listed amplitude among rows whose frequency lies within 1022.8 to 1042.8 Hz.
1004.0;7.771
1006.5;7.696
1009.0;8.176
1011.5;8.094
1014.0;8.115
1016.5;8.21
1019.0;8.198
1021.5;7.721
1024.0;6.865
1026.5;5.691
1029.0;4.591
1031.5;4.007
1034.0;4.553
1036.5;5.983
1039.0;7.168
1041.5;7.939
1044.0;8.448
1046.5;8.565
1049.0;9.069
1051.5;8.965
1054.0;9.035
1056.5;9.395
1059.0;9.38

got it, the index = 4.007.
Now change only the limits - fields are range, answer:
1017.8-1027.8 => 5.691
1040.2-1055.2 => 7.939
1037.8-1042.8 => 7.168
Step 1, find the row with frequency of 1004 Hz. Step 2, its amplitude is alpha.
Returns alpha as 7.771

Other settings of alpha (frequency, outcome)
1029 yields 4.591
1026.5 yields 5.691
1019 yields 8.198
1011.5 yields 8.094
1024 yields 6.865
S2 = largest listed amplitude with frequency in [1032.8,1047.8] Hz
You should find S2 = 8.565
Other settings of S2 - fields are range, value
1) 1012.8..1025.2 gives 8.21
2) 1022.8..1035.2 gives 6.865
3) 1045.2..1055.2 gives 9.069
